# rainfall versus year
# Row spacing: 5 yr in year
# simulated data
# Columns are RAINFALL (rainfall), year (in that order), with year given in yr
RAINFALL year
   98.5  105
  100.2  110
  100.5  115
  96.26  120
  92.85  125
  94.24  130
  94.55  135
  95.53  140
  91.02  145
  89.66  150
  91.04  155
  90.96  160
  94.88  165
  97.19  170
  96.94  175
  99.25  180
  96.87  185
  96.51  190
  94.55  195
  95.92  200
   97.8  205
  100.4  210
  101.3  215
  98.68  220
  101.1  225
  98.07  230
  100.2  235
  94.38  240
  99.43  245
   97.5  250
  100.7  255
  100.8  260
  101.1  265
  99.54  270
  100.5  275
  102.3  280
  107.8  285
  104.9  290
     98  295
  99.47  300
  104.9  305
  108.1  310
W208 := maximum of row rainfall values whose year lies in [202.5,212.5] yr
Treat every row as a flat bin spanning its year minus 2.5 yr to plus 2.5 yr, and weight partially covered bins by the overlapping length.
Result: 100.4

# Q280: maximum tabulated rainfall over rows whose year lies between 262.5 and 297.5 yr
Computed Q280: 107.8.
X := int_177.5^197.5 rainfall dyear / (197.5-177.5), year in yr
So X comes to 96.8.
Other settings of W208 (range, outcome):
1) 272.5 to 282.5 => 102.3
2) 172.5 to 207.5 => 99.25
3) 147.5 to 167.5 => 94.88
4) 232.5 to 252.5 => 100.2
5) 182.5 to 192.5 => 96.87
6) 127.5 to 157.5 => 95.53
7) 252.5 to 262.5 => 100.8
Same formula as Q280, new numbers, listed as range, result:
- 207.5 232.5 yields 101.3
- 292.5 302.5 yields 99.47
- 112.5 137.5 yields 100.5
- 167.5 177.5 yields 97.19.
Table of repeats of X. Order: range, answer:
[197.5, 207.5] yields 96.9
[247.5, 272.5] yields 99.9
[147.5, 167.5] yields 91.6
